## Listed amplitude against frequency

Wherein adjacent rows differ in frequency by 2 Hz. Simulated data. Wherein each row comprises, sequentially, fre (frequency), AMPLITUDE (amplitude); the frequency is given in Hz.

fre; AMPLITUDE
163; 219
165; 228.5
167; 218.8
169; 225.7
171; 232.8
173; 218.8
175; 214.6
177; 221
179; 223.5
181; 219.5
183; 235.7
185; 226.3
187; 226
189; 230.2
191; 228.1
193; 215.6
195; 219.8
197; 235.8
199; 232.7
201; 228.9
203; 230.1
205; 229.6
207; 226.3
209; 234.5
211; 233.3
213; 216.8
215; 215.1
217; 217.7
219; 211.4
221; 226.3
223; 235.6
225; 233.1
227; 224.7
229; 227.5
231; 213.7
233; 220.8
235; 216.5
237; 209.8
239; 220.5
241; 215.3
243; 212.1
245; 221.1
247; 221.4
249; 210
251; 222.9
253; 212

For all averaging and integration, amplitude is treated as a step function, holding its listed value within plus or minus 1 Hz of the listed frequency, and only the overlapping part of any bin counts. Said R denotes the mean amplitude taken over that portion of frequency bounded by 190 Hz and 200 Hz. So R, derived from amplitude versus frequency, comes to 226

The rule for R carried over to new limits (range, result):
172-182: 219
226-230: 226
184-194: 225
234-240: 216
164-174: 225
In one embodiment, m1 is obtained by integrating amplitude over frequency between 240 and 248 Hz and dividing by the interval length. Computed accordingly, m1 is 217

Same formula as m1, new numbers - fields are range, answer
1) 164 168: 224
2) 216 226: 225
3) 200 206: 230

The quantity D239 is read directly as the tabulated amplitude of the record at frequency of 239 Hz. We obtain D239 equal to 220.5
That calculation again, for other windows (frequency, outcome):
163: 219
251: 222.9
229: 227.5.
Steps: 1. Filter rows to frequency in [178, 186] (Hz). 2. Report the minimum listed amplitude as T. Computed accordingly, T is 219.5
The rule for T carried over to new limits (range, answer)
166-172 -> 218.8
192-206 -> 215.6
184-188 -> 226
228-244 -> 209.8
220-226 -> 226.3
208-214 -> 216.8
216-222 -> 211.4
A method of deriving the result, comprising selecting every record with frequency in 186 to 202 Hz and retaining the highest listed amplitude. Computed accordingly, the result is 235.8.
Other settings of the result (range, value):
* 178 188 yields 235.7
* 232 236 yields 220.8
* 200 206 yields 230.1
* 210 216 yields 233.3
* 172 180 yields 223.5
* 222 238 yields 235.6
